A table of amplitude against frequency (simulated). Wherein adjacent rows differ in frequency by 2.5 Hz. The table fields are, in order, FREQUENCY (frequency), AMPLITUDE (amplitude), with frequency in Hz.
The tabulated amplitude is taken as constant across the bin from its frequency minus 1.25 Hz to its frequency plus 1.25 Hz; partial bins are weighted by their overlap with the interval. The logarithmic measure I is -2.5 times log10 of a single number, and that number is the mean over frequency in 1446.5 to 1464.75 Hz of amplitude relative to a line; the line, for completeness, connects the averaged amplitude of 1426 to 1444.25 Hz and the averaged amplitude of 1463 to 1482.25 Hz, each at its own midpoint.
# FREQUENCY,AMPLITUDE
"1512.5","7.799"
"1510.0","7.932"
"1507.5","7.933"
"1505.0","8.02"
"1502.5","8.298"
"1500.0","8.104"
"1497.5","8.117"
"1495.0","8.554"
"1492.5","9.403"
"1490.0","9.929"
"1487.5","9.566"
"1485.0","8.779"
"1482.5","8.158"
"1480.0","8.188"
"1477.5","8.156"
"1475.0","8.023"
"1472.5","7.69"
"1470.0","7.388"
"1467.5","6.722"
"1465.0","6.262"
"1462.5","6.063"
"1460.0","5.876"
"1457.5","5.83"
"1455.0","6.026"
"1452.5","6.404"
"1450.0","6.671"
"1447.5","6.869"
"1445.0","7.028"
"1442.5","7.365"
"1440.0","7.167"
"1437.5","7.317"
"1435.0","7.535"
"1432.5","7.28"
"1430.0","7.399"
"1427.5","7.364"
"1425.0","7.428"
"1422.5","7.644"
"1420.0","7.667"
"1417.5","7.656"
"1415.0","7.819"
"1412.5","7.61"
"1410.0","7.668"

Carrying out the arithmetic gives 0.186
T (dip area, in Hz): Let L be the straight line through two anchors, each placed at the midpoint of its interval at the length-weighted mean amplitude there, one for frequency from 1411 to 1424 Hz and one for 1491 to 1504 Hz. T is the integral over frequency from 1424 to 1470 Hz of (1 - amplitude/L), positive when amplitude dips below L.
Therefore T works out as 6.6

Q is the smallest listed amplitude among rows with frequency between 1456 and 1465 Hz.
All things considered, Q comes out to 5.83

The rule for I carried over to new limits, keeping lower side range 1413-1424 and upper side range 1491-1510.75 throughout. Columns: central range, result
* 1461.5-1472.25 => 0.20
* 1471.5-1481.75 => 0.01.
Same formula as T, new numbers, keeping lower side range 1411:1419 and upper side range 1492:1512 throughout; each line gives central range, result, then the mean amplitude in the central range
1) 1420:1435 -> 0.6 Hz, 7.45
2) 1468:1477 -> 0.4 Hz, 7.66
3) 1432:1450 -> 1.5 Hz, 7.18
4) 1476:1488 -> -0.6 Hz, 8.5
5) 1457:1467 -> 2.4 Hz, 6.07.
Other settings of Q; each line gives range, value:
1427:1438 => 7.28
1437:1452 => 6.671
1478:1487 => 8.158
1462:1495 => 6.063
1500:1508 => 7.933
